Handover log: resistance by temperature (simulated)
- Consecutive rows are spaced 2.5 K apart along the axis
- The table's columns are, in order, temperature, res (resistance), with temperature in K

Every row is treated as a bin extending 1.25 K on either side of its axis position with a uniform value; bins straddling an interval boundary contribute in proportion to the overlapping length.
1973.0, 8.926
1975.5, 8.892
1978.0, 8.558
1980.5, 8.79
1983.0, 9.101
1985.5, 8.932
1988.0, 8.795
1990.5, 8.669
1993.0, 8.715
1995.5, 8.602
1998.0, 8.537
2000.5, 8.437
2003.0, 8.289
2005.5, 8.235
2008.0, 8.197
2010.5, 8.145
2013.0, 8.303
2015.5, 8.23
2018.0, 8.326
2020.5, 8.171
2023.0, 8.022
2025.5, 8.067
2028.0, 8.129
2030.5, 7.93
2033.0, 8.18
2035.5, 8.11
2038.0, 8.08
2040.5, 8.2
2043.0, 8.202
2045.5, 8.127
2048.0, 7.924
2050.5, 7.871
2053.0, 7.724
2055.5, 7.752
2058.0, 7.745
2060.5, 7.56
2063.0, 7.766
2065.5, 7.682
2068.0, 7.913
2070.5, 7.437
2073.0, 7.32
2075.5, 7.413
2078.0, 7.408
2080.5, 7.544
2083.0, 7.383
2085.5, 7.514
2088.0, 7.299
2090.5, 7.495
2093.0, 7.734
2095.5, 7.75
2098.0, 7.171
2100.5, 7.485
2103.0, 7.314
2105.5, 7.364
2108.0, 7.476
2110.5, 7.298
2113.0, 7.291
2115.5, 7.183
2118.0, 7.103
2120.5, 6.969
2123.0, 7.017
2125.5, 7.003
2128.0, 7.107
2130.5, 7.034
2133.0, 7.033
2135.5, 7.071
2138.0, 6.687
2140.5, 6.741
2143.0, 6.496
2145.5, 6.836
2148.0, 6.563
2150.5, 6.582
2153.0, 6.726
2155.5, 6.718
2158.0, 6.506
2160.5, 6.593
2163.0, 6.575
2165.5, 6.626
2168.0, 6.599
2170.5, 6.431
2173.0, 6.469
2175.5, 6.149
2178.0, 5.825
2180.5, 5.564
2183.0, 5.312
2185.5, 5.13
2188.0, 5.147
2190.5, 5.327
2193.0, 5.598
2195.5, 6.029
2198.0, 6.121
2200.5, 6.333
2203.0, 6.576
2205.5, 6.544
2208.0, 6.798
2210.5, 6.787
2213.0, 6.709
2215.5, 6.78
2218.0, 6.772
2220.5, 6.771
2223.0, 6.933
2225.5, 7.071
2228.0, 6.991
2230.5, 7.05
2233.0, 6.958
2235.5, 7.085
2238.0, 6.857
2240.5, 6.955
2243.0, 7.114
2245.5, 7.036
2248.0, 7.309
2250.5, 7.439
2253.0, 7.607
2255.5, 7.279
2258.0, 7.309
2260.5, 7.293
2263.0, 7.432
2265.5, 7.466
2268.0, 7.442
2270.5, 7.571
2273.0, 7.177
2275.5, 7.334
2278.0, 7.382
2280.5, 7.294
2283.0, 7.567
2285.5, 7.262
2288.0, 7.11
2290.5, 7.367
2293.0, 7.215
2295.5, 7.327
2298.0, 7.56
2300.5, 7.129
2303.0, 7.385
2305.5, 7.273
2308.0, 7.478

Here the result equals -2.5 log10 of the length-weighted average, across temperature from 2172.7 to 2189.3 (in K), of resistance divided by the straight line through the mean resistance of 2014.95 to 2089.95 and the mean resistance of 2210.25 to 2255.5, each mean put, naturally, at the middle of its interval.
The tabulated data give 0.28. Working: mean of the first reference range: 7.83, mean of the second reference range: 7.02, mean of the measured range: 5.61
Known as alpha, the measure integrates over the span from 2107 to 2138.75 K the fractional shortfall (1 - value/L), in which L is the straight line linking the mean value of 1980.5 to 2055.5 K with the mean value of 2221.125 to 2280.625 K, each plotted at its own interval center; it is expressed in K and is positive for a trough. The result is 2.9 K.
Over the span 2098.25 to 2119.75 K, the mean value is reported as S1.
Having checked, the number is 7.3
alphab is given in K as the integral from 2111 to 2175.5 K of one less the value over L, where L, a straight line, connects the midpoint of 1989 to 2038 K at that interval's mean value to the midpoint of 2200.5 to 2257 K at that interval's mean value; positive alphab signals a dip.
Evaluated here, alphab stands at 6.0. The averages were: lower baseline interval 8.28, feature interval 6.79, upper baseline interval 6.96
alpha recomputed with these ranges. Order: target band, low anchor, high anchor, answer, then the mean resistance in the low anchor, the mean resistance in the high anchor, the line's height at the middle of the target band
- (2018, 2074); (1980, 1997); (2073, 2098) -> 0.7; 8.8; 7.48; 8.02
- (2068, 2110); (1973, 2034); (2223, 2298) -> 3.1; 8.44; 7.25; 8.04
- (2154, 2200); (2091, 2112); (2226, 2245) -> 7.4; 7.45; 7.01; 7.2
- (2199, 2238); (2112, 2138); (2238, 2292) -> 2.3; 7.06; 7.31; 7.23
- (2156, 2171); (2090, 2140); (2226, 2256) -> 1.3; 7.22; 7.13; 7.19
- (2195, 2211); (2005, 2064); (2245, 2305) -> 2.3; 8.04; 7.35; 7.56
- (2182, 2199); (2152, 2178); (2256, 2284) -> 3.0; 6.5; 7.38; 6.72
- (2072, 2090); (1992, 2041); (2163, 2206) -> -0.1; 8.24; 5.99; 7.38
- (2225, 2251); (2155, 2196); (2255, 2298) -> -0.9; 6.02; 7.35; 6.84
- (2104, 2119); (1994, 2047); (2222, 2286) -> 1.0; 8.22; 7.24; 7.84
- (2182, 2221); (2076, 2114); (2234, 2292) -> 6.3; 7.44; 7.29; 7.34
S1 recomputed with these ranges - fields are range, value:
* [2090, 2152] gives 7.11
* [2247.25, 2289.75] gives 7.37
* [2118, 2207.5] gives 6.41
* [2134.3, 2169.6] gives 6.66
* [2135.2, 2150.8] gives 6.7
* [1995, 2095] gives 7.92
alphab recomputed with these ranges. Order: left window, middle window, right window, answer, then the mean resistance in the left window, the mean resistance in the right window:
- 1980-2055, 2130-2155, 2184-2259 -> 1.8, 8.29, 6.67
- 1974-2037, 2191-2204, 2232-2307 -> 2.6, 8.42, 7.29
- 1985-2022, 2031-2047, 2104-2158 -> -0.2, 8.43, 6.96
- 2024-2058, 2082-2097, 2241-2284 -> 0.7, 8.01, 7.35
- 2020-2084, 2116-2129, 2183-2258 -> 0.5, 7.83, 6.65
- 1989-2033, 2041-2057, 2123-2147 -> -0.2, 8.29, 6.89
